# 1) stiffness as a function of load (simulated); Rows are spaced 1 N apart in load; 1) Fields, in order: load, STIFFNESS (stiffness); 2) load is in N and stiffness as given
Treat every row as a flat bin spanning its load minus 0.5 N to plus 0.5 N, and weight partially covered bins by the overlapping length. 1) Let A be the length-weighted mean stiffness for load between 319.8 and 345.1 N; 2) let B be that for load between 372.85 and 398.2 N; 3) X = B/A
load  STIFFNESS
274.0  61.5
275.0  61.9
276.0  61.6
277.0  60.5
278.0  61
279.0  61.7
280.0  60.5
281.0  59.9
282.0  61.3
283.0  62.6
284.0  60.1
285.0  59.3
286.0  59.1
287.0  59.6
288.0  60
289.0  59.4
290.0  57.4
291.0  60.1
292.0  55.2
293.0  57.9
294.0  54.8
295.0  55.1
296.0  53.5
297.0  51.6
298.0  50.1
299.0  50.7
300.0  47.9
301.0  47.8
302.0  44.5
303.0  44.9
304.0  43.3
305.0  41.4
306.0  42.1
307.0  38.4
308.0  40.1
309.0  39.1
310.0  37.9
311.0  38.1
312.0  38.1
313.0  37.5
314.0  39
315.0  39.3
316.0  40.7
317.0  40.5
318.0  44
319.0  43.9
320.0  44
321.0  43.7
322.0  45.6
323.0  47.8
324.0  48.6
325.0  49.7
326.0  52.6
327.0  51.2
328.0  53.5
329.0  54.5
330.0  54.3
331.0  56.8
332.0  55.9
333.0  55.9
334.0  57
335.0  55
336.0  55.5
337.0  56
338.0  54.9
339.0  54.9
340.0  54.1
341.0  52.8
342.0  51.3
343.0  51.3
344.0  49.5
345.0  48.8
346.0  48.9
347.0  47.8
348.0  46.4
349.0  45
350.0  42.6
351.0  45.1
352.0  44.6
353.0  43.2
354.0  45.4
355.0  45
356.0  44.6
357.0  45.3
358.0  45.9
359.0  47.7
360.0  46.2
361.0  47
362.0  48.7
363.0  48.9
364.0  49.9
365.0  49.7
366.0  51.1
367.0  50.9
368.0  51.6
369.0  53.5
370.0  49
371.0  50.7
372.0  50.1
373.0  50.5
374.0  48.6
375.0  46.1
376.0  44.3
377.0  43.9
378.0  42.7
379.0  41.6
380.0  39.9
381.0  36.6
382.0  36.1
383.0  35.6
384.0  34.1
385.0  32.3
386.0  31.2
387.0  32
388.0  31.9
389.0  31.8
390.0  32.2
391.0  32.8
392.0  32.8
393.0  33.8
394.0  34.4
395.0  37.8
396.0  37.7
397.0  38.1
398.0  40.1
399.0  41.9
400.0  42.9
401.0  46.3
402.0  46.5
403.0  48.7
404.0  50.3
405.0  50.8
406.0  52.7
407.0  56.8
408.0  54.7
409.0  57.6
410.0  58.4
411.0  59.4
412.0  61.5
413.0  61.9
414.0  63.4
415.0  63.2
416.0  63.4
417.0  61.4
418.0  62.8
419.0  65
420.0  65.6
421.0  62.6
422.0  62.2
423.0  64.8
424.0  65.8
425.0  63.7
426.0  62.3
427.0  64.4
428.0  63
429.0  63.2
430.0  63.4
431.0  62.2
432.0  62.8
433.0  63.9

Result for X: 0.72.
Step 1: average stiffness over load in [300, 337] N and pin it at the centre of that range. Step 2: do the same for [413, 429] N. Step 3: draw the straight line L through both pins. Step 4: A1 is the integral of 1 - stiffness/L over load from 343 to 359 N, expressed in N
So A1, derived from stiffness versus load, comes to 1.7 N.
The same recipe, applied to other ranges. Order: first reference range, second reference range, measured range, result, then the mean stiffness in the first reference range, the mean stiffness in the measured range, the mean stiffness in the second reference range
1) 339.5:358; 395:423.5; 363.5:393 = 5.2 N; 47.3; 41.7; 54.7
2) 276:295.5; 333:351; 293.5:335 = 6.2 N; 59.3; 46.8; 51.2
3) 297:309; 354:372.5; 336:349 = -1.1 N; 44.7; 51.3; 48.6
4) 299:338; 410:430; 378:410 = 9.9 N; 46.6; 40.7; 63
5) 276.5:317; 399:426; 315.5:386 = 8.3 N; 50.7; 47.6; 57.9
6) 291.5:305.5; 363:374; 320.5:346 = -1.1 N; 49.9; 52.4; 50.5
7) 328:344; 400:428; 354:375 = 2.8 N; 54.5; 48.6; 58.9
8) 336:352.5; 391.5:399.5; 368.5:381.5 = -1.1 N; 49.8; 46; 37.1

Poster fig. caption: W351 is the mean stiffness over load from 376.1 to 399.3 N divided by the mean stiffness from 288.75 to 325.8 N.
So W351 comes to 0.78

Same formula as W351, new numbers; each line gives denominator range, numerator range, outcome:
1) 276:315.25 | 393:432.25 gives 1.09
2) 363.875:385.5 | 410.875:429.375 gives 1.41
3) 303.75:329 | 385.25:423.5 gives 1.13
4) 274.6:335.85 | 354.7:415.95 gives 0.89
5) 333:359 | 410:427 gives 1.28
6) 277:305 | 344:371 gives 0.86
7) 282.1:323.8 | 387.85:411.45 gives 0.91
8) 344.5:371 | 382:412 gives 0.89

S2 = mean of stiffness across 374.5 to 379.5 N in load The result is 43.7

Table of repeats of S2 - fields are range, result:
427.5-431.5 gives 63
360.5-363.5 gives 48.2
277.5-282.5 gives 60.9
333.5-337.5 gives 55.9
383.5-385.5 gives 33.2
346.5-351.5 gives 45.4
